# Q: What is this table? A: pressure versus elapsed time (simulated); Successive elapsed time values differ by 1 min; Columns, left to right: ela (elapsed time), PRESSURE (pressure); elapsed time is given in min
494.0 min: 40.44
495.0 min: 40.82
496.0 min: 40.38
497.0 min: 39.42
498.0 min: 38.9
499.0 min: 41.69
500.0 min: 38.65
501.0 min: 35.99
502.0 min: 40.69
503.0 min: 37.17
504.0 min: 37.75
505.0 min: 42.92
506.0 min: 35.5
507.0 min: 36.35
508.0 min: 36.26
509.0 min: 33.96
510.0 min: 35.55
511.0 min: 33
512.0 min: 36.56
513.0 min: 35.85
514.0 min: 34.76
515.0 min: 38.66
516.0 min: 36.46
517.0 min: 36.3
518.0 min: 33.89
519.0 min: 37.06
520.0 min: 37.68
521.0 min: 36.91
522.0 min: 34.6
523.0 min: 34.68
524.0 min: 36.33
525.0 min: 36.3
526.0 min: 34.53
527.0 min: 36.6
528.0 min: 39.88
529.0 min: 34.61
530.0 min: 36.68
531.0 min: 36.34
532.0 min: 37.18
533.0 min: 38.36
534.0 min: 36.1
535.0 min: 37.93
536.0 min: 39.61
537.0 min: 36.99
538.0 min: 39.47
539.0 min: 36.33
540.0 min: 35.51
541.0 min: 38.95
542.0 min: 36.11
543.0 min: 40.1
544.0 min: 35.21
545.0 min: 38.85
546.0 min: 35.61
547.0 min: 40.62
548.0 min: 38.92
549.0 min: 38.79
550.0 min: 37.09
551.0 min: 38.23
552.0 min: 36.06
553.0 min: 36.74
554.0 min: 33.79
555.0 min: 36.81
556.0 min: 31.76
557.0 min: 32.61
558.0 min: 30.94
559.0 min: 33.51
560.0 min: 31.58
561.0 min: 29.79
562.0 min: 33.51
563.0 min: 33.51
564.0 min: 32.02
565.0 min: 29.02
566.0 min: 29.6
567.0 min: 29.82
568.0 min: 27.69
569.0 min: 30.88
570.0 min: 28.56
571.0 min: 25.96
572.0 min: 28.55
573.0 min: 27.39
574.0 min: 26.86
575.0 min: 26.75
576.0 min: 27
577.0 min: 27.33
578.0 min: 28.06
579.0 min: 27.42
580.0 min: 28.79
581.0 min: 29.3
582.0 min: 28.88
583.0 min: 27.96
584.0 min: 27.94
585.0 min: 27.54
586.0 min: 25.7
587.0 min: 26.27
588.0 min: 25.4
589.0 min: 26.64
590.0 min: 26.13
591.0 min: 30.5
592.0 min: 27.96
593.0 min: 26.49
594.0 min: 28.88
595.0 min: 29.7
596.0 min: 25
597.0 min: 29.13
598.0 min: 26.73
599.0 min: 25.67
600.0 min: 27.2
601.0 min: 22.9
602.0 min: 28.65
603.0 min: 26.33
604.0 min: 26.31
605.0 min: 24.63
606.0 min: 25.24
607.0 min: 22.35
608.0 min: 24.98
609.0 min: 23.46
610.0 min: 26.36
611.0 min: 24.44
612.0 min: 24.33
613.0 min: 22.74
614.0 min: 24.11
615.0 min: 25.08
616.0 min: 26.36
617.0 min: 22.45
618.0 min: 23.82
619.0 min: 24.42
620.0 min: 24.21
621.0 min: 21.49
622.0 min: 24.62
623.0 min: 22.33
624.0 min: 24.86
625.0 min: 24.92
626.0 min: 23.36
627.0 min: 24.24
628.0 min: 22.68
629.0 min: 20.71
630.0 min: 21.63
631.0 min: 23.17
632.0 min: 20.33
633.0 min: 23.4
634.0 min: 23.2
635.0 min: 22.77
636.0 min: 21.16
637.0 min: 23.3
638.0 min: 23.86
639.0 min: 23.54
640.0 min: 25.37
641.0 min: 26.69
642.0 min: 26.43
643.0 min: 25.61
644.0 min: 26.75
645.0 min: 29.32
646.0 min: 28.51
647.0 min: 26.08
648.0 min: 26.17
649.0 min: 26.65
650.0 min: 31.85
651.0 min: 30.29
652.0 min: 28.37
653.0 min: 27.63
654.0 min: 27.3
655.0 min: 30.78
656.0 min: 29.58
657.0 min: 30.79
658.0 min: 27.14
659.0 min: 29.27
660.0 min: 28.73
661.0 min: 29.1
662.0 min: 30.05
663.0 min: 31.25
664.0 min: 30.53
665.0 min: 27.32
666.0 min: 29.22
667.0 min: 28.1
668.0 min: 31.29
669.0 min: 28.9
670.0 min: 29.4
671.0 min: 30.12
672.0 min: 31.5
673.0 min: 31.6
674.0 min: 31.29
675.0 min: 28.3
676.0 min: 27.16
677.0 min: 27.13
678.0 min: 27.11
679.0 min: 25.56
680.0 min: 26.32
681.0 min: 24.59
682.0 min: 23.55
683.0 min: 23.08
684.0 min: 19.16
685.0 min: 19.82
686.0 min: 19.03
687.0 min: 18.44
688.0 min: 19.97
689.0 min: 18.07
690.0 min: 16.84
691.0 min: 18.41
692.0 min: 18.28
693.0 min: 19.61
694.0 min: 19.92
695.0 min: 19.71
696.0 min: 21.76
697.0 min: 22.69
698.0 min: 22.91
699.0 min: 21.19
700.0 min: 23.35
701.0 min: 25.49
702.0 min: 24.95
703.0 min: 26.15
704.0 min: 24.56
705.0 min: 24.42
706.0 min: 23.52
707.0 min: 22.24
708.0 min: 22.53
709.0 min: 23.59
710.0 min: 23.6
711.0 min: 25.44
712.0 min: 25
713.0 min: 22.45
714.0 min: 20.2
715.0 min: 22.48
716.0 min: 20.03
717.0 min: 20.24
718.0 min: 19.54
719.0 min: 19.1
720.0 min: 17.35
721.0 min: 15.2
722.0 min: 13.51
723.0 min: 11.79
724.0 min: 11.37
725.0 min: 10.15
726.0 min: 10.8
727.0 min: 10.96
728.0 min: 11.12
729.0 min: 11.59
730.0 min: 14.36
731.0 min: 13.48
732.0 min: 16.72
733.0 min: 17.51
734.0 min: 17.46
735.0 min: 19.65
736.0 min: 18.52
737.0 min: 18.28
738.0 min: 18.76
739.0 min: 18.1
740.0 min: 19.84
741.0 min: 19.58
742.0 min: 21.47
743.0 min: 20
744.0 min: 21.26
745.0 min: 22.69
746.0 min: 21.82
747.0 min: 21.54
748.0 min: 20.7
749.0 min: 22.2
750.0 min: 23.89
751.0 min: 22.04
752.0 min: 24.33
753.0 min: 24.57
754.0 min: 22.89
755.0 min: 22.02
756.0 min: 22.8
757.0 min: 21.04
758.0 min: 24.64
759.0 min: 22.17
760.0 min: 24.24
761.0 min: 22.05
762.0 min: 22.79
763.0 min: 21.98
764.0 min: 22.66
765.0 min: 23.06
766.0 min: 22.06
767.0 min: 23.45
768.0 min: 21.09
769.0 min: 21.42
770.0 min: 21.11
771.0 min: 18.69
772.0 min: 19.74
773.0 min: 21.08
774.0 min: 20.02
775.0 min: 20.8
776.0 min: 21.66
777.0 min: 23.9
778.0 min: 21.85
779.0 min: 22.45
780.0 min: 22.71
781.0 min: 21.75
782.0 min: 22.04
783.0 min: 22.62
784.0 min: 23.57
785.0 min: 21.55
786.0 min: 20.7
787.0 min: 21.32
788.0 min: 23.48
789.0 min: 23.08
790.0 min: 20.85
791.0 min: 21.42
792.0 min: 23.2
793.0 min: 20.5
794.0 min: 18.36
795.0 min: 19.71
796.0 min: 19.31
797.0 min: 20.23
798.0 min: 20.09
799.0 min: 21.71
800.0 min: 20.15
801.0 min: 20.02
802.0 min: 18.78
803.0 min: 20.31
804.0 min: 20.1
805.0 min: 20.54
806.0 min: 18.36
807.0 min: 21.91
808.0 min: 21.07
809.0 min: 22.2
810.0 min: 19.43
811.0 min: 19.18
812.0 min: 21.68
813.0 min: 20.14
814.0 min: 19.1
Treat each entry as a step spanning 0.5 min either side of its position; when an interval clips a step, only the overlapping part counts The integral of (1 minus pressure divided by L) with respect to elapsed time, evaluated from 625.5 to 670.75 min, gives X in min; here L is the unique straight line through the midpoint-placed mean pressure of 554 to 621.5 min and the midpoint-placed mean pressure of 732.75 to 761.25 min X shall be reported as -3.0 min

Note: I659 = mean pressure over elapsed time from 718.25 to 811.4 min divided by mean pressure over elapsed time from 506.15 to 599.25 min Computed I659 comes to 0.6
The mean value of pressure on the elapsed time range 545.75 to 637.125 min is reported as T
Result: 27.6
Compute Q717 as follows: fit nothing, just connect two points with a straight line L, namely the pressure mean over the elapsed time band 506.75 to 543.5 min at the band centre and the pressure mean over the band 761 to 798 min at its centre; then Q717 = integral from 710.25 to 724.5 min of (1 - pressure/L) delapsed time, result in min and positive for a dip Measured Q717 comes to 3.6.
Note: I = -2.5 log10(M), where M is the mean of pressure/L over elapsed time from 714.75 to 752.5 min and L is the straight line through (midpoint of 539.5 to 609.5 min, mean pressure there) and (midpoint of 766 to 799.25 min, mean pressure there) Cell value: 0.293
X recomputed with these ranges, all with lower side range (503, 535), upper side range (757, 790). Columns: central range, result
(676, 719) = 6.66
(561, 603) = 6.17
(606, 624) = 4.04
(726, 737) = 4.19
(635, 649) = 1.86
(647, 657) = 0.06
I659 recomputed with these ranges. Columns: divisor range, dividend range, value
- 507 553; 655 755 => 0.60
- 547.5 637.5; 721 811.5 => 0.73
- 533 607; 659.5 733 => 0.72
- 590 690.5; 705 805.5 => 0.79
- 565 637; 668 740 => 0.82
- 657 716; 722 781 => 0.80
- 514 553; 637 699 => 0.70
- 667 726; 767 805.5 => 0.94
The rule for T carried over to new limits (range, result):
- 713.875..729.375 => 15.3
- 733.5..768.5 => 21.6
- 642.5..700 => 25.9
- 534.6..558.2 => 36.9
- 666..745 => 21.2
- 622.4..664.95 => 26.2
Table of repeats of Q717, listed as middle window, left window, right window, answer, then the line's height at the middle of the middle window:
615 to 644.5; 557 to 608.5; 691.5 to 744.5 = 1.4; 25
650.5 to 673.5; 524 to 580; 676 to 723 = -4.4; 24.8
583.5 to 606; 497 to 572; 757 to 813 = 3.7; 32.2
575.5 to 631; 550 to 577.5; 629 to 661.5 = 6.1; 28.8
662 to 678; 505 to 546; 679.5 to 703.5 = -4.2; 23.4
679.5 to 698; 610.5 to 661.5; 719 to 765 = 1.4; 22.2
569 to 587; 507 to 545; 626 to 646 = 1.7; 30.6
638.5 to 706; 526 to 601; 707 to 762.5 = -4.7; 24.1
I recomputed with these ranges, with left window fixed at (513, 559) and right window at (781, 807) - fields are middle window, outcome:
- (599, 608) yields 0.265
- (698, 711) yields 0.109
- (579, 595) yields 0.206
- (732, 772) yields 0.102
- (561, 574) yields 0.171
